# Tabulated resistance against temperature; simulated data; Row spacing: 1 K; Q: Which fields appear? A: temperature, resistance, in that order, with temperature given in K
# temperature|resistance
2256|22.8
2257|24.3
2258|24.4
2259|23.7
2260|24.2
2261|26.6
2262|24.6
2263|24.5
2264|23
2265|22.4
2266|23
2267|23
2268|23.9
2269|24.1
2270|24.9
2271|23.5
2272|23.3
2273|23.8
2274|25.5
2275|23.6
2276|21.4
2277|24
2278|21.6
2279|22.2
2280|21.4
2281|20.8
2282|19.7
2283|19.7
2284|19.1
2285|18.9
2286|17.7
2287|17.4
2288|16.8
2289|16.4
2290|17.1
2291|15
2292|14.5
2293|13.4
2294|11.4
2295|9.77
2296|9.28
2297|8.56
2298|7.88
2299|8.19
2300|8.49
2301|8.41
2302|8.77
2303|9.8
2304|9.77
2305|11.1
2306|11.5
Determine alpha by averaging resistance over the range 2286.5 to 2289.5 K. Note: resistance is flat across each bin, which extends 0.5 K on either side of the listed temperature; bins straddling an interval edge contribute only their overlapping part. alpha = 16.9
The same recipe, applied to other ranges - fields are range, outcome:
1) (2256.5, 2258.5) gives 24.4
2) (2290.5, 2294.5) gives 13.6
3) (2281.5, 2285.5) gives 19.4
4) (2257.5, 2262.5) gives 24.7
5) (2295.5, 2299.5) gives 8.48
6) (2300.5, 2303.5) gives 8.99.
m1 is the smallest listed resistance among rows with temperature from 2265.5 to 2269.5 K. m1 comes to 23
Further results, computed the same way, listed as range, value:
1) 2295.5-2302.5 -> 7.88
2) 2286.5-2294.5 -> 11.4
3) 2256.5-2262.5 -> 23.7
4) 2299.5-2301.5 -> 8.41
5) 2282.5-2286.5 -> 17.7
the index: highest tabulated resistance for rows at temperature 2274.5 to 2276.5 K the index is 23.6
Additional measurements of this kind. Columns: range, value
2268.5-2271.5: 24.9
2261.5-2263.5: 24.6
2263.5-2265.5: 23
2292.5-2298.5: 13.4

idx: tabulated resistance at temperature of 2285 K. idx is 18.9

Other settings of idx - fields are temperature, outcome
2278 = 21.6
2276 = 21.4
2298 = 7.88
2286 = 17.7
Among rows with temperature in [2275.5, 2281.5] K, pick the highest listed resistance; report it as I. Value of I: 24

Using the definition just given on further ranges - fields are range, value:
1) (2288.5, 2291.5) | 17.1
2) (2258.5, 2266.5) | 26.6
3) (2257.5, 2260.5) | 24.4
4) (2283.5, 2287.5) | 19.1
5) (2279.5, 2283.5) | 21.4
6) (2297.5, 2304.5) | 9.8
